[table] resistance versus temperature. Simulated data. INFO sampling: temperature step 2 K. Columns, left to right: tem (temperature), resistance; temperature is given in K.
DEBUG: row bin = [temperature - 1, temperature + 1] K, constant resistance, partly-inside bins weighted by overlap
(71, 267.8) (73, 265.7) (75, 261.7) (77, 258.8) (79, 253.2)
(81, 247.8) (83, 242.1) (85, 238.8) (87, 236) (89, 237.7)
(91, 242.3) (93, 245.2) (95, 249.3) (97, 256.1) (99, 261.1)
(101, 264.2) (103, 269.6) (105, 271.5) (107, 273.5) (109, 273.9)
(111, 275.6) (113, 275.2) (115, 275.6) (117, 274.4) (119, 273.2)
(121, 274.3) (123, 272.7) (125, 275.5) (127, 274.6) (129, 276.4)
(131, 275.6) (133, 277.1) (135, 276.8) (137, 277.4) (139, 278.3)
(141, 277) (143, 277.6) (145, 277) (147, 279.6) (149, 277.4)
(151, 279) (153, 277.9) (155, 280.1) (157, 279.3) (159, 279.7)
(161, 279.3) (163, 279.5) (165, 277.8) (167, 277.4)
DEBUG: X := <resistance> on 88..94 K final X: 242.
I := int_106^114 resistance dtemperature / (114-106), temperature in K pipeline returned 275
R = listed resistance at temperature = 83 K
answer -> 242.1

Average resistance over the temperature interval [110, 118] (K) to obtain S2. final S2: 275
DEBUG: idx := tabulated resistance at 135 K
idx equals 276.8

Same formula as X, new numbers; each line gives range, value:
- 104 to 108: 272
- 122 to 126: 274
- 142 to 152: 278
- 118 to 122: 274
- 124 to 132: 276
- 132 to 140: 277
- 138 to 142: 278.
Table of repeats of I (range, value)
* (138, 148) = 278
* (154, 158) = 280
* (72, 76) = 264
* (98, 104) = 265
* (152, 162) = 279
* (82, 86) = 240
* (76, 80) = 256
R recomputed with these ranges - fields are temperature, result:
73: 265.7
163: 279.5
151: 279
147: 279.6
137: 277.4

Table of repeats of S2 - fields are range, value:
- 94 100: 256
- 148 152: 278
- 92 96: 247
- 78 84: 248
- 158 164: 280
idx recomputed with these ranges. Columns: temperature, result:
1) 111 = 275.6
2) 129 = 276.4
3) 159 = 279.7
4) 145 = 277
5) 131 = 275.6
